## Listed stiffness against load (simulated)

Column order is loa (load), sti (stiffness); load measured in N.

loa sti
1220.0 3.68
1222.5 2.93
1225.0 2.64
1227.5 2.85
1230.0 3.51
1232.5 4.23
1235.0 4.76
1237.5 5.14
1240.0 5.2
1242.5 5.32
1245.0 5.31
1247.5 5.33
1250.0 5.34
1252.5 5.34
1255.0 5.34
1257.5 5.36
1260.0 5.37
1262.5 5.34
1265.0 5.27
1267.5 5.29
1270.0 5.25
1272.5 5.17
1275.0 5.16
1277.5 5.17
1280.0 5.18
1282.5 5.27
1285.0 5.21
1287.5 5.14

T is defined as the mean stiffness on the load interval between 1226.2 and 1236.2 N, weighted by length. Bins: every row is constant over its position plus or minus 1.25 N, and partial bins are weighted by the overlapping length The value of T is 3.83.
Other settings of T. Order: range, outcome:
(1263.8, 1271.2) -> 5.27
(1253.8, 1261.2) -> 5.36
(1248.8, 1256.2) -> 5.34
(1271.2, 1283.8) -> 5.19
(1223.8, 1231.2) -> 3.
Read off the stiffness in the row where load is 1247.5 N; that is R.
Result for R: 5.33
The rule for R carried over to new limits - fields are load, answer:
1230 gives 3.51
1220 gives 3.68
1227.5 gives 2.85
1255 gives 5.34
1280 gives 5.18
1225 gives 2.64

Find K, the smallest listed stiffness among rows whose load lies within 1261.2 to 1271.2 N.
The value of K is 5.25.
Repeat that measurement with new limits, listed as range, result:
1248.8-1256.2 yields 5.34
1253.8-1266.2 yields 5.27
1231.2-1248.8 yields 4.23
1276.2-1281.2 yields 5.17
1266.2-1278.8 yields 5.16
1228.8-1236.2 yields 3.51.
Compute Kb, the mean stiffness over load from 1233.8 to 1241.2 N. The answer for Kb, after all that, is 5.03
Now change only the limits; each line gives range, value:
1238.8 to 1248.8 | 5.29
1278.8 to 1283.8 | 5.23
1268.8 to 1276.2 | 5.19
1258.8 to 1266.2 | 5.33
